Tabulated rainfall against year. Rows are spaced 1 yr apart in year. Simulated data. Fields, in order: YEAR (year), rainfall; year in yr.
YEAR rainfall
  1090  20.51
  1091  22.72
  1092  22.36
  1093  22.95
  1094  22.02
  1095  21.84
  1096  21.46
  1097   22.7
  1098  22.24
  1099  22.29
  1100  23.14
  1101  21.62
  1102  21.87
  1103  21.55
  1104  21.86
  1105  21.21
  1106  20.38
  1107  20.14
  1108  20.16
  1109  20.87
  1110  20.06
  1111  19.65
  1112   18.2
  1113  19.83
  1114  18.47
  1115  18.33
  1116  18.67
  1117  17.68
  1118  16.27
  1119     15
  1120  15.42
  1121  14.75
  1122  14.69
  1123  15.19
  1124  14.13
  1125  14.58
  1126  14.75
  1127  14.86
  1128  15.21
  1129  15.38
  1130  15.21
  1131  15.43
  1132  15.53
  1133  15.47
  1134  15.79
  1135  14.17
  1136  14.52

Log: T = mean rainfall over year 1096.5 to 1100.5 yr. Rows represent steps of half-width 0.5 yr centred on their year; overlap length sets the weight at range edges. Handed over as 22.6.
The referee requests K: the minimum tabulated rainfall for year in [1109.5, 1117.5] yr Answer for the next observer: 17.68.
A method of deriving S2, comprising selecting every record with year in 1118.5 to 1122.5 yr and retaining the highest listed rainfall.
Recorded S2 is 15.42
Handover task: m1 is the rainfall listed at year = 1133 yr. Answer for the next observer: 15.47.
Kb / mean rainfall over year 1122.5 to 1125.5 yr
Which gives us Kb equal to 14.6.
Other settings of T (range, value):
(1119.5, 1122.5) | 15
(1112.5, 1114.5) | 19.1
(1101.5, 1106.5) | 21.4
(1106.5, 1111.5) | 20.2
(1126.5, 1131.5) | 15.2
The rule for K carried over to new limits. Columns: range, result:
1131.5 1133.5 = 15.47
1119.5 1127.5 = 14.13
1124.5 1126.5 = 14.58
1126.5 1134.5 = 14.86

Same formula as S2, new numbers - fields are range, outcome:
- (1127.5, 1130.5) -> 15.38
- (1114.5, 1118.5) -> 18.67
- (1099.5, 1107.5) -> 23.14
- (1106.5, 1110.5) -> 20.87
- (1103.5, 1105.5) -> 21.86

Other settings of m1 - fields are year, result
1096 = 21.46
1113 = 19.83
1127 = 14.86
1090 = 20.51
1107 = 20.14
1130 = 15.21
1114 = 18.47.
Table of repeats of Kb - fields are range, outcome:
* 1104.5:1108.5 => 20.5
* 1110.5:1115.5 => 18.9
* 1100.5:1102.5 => 21.7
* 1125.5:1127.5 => 14.8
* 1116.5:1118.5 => 17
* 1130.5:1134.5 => 15.6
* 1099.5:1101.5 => 22.4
